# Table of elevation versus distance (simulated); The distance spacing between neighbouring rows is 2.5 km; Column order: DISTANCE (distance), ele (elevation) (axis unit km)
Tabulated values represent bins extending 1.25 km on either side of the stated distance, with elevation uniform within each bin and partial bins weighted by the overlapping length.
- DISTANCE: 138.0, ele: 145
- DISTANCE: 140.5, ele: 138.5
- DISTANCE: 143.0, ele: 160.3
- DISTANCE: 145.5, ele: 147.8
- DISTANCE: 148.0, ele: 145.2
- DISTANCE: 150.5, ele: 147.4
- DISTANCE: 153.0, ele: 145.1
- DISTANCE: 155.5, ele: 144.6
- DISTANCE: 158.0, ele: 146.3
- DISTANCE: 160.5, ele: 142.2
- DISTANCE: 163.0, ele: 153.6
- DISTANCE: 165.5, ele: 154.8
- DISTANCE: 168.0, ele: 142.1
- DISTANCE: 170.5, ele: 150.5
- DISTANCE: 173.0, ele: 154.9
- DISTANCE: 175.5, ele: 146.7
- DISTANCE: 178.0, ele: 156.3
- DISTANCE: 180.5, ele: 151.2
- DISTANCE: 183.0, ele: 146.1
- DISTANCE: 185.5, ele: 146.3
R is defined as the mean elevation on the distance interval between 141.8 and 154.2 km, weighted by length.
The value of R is 149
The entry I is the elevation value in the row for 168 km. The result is 142.1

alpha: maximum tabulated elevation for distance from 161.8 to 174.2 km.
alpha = 154.9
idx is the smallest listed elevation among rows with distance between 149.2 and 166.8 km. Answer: 142.2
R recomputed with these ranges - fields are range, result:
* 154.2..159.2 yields 145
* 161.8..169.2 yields 150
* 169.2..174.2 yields 153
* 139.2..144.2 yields 149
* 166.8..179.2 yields 150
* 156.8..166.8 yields 149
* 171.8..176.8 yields 151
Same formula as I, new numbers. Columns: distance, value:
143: 160.3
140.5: 138.5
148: 145.2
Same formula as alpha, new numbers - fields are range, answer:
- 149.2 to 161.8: 147.4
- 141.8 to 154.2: 160.3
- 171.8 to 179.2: 156.3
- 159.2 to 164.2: 153.6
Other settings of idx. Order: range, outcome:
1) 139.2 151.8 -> 138.5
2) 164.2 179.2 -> 142.1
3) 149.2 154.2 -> 145.1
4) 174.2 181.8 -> 146.7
